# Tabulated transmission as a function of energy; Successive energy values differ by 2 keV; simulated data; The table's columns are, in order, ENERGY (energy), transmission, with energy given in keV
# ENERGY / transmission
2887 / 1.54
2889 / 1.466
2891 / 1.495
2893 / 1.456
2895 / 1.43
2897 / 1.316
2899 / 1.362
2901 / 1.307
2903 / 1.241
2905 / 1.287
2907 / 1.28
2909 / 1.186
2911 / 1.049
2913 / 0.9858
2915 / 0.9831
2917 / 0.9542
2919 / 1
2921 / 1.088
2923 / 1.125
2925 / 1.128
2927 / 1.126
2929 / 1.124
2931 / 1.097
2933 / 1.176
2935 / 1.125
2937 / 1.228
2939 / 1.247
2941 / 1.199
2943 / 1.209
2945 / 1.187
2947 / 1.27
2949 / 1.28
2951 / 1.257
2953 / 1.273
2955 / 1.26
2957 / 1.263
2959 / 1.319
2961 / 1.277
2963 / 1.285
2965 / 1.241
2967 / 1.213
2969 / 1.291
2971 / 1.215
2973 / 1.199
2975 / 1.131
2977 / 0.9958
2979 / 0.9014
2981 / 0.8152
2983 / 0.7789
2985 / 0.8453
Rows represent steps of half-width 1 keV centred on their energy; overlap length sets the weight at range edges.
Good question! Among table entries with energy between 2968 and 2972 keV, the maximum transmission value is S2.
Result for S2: 1.291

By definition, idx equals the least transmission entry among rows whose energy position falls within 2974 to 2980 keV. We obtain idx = 0.9014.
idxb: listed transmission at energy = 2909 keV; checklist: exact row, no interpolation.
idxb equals 1.186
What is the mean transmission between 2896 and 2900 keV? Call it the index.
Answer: 1.34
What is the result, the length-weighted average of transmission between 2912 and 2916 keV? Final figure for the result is 0.984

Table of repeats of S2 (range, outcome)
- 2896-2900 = 1.362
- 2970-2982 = 1.215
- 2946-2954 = 1.28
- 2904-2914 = 1.287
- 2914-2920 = 1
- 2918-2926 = 1.128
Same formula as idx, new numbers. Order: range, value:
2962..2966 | 1.241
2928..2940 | 1.097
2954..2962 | 1.26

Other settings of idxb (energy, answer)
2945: 1.187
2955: 1.26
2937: 1.228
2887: 1.54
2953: 1.273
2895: 1.43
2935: 1.125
